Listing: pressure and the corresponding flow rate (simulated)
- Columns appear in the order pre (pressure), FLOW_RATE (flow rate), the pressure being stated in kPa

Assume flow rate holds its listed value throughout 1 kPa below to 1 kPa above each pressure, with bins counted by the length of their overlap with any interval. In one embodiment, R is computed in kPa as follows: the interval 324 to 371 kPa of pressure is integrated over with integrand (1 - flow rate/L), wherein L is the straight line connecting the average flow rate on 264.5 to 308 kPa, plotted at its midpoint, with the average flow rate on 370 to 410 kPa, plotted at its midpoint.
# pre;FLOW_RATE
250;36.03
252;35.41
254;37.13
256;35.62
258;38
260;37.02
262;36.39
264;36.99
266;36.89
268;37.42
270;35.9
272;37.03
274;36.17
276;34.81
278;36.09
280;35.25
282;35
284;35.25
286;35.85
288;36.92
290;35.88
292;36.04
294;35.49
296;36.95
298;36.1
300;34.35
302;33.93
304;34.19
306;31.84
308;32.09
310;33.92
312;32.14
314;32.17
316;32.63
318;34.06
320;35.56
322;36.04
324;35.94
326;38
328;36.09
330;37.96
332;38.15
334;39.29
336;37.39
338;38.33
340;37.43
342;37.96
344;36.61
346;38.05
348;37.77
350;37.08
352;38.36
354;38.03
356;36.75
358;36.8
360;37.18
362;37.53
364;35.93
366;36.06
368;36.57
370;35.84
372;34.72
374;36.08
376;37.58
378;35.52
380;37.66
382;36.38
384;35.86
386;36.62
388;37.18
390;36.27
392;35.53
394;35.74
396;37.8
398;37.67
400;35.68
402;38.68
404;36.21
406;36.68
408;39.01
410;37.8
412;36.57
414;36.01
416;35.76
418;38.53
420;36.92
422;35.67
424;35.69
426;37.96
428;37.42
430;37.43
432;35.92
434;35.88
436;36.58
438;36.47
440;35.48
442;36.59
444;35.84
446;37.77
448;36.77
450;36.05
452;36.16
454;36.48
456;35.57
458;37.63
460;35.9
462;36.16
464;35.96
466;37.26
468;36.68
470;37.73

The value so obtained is -1.5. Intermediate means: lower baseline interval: 35.5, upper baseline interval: 36.7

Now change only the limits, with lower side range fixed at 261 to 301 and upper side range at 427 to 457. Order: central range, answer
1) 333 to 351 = -0.8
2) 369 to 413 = -0.5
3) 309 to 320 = 0.9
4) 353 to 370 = -0.3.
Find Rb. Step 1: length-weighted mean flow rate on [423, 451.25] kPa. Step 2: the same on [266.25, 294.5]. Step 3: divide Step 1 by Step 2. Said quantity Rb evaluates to 1.02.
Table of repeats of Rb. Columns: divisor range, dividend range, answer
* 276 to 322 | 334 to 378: 1.07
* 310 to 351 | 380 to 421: 1.01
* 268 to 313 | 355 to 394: 1.04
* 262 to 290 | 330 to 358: 1.05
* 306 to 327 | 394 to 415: 1.09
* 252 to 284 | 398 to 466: 1.01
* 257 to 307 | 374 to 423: 1.03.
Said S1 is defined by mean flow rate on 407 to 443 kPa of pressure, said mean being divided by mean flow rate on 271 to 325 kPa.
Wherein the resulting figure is 1.1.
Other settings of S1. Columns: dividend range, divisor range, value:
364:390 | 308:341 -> 1.01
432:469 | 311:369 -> 0.99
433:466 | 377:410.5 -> 0.99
